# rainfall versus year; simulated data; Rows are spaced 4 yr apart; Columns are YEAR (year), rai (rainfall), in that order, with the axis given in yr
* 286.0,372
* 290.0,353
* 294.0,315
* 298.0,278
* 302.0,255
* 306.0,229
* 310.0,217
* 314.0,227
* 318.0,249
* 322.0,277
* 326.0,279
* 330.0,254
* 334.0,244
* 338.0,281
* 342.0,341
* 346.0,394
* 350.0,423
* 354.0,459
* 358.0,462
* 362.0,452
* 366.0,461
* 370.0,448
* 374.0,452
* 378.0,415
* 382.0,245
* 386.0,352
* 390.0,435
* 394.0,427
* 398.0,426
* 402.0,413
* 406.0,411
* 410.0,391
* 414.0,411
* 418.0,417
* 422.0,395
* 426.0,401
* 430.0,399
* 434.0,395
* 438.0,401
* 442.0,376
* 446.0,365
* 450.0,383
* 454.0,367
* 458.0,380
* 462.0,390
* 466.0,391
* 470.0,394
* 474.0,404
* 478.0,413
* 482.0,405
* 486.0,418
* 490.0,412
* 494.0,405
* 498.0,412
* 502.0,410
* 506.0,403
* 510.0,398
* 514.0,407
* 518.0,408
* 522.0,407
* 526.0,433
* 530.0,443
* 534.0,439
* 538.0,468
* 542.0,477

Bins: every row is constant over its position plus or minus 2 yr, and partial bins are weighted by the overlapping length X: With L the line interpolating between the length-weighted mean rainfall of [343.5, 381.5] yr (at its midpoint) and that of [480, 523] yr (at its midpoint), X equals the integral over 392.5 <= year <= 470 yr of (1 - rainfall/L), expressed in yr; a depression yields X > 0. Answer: 4.3 yr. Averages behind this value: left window 432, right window 408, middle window 397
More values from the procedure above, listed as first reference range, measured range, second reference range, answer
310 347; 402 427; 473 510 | -4.28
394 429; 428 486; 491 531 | 2.70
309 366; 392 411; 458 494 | -2.62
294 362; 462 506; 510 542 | -0.11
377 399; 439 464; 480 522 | 1.12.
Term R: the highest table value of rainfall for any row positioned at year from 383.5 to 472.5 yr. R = 435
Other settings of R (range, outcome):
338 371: 462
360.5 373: 461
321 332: 279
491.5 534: 443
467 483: 413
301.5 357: 459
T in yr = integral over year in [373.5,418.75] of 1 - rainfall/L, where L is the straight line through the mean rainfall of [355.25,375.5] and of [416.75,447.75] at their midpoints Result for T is 3.0 yr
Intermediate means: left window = 455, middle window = 397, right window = 393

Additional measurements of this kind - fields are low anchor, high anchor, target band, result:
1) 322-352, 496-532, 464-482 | -0.48 yr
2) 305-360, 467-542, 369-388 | -2.25 yr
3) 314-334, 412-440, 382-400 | -1.92 yr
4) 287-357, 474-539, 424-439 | -1.18 yr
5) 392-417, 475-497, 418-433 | 0.43 yr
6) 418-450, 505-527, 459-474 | 0.22 yr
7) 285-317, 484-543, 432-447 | -0.58 yr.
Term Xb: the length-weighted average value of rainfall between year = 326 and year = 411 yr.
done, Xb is 387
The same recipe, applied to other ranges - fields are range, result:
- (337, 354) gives 376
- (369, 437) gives 401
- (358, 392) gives 411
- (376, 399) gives 381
